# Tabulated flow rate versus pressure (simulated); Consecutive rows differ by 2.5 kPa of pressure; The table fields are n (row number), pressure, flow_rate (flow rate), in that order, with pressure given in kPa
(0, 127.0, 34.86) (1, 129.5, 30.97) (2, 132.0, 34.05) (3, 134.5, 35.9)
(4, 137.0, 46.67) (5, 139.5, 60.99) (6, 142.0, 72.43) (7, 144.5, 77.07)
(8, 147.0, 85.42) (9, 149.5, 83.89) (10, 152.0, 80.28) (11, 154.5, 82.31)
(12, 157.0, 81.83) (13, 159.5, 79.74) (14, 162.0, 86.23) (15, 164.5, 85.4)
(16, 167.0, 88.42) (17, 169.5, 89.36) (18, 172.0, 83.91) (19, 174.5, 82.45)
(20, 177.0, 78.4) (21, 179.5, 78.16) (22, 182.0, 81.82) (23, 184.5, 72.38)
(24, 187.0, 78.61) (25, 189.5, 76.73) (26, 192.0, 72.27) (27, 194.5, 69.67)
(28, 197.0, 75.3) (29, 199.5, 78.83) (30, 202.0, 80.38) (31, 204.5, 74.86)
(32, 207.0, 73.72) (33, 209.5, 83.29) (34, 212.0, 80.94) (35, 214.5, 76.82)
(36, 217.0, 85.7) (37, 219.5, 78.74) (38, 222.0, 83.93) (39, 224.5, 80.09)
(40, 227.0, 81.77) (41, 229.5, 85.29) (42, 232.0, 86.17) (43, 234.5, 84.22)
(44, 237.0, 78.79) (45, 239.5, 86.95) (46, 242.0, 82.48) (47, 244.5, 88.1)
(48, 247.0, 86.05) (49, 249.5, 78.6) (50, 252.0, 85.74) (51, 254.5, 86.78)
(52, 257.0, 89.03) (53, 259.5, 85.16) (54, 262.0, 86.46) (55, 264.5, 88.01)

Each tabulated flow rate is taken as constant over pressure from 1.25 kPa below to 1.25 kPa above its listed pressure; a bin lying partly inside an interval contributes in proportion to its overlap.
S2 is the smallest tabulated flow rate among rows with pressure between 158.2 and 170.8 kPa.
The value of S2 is 79.74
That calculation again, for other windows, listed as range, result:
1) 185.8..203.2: 69.67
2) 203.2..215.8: 73.72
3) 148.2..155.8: 80.28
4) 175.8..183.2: 78.16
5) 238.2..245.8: 82.48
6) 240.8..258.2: 78.6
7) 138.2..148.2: 60.99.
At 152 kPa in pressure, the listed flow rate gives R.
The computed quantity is 80.28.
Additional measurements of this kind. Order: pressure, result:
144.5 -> 77.07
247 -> 86.05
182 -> 81.82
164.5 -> 85.4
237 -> 78.79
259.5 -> 85.16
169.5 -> 89.36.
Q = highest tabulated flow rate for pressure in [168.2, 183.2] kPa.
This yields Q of 89.36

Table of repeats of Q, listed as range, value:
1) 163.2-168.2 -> 88.42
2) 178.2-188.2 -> 81.82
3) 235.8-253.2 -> 88.1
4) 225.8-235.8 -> 86.17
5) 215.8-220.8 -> 85.7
